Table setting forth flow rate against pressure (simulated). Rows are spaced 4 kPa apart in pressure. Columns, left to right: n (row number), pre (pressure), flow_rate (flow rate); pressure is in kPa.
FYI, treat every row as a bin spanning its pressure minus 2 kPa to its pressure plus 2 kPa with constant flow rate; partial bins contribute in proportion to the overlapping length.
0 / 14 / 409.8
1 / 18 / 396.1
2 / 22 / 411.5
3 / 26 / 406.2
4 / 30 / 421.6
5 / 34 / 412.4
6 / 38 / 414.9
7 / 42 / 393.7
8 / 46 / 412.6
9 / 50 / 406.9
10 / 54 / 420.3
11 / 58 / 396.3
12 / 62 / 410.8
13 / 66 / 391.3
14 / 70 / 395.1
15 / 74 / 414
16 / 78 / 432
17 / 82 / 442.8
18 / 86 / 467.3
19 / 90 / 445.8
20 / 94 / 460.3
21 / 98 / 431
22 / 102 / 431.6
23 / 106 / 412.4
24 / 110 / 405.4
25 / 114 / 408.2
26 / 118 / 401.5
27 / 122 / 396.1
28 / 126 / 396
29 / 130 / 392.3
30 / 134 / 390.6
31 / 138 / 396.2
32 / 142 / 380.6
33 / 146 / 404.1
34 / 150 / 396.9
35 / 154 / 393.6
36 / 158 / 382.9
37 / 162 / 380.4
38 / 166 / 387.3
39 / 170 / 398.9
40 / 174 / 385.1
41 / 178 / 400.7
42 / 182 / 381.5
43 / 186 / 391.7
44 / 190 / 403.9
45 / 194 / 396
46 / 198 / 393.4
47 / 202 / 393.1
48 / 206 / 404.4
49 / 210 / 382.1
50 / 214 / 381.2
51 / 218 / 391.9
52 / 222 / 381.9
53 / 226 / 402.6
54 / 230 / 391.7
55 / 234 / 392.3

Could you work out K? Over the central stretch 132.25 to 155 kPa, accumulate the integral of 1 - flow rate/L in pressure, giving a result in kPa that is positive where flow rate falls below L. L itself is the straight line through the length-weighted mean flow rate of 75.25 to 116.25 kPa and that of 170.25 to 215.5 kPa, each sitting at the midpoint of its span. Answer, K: 1.1 kPa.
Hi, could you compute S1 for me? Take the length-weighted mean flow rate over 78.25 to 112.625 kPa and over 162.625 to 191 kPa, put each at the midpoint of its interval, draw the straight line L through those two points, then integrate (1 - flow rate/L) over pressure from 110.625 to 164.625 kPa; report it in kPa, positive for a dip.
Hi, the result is 2.5 kPa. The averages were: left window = 436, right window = 392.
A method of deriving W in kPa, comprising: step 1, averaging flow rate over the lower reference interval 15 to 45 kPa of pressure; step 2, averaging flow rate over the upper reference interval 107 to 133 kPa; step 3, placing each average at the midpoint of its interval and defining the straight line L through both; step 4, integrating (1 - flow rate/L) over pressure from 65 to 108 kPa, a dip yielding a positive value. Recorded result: -2.9 kPa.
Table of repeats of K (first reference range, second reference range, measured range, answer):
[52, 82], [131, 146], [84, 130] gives -2.5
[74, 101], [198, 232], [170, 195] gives 0.7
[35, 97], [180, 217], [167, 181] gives 0.1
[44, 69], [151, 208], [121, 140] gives 0.2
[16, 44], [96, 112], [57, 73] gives 0.6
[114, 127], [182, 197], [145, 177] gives 0.5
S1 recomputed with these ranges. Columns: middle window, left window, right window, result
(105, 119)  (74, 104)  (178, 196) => 0.8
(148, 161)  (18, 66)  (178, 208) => 0.3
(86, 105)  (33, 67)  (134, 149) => -2.0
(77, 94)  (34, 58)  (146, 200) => -1.9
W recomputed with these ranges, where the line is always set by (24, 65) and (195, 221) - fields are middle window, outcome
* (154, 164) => 0.31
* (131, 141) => 0.17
